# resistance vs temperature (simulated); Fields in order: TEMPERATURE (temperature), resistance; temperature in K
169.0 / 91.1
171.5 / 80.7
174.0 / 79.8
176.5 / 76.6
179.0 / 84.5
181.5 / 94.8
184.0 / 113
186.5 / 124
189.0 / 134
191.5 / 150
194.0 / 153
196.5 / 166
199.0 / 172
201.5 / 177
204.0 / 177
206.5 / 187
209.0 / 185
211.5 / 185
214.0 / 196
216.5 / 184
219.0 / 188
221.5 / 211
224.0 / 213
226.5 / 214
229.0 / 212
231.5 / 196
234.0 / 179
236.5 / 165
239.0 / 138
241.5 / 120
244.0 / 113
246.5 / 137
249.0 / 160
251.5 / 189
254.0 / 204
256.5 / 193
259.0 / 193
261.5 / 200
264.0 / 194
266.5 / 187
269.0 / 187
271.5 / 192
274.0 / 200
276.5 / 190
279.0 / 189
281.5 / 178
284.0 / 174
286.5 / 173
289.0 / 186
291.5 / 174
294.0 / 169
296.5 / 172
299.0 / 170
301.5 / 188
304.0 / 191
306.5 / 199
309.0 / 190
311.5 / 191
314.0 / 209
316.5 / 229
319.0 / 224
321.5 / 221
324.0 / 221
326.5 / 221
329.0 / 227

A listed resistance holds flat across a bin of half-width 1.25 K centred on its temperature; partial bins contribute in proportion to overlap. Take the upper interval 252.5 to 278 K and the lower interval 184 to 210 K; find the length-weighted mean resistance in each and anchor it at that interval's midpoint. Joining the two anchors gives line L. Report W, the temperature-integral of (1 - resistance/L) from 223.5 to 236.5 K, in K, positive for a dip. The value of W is -1.7 K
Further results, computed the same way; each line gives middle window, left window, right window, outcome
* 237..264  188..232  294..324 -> 3.4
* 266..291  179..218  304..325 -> 1.0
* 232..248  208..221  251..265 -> 4.0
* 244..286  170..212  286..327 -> -2.1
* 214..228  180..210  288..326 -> -3.4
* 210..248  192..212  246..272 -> 0.6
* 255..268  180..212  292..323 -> -1.1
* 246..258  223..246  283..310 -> -0.4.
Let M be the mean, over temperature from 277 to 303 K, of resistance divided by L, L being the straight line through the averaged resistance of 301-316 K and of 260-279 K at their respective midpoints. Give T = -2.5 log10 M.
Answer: 0.10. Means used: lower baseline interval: 193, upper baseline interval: 197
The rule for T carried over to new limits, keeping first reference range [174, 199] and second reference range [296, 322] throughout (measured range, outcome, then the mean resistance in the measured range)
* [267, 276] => -0.10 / 192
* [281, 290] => 0.04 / 178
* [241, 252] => 0.13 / 142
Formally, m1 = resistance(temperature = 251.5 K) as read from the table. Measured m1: 189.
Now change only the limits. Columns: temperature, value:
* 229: 212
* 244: 113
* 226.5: 214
